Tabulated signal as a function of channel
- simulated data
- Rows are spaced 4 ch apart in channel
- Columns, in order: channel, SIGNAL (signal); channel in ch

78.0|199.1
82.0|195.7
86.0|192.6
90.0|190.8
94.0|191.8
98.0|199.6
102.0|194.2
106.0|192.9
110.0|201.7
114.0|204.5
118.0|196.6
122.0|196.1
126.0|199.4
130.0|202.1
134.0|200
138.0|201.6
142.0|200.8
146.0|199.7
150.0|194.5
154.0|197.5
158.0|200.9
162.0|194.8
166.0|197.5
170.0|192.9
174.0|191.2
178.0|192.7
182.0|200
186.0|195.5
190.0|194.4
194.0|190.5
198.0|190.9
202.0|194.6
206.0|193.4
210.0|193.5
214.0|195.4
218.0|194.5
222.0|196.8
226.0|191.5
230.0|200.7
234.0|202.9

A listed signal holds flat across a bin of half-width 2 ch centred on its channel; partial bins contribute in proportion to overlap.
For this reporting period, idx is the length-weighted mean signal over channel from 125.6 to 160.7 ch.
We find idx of 200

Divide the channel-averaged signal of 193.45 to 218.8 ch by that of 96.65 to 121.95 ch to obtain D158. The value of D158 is 0.98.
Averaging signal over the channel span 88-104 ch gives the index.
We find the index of 194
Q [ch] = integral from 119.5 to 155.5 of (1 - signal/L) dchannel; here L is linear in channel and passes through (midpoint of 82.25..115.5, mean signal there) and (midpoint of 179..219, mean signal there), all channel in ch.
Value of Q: -0.7 ch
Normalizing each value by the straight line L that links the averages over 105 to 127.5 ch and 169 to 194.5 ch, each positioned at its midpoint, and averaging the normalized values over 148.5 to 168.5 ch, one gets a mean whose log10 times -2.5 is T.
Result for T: -0.01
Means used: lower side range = 199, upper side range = 194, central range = 197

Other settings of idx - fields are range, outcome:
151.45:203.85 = 195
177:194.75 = 195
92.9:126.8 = 198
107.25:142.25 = 200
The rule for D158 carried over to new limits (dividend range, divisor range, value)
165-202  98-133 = 0.98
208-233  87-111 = 1.00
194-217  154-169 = 0.98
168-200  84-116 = 0.99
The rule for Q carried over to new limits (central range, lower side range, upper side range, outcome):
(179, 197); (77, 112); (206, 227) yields 0.0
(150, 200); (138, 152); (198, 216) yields 0.4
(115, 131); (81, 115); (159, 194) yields -0.3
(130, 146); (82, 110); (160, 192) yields -0.5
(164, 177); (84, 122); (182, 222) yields 0.1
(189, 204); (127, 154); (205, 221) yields 0.2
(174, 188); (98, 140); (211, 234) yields 0.1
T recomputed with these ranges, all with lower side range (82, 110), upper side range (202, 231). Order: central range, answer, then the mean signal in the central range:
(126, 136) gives -0.034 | 201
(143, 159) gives -0.020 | 198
